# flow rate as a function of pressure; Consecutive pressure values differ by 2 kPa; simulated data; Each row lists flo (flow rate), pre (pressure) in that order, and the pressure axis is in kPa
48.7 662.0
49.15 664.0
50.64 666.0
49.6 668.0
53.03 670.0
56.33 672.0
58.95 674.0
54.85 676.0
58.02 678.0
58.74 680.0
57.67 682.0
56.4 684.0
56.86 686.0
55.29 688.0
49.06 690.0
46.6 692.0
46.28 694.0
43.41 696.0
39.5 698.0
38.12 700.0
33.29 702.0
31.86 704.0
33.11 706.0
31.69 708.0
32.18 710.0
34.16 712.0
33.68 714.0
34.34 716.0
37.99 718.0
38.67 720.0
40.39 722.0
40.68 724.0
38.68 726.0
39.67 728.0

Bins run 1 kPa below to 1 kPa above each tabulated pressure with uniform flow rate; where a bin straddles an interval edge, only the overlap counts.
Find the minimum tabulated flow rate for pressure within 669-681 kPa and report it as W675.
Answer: 53.03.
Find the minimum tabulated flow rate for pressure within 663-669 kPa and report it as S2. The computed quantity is 49.15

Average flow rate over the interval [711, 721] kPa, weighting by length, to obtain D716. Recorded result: 35.8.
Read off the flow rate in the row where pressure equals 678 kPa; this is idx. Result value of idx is 58.02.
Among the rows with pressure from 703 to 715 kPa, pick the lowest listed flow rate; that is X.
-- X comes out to 31.69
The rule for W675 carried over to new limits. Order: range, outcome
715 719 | 34.34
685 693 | 46.6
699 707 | 31.86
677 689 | 55.29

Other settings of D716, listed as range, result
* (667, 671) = 51.3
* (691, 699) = 43.9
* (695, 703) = 38.6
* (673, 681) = 57.6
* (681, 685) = 57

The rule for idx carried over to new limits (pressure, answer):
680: 58.74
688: 55.29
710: 32.18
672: 56.33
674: 58.95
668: 49.6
